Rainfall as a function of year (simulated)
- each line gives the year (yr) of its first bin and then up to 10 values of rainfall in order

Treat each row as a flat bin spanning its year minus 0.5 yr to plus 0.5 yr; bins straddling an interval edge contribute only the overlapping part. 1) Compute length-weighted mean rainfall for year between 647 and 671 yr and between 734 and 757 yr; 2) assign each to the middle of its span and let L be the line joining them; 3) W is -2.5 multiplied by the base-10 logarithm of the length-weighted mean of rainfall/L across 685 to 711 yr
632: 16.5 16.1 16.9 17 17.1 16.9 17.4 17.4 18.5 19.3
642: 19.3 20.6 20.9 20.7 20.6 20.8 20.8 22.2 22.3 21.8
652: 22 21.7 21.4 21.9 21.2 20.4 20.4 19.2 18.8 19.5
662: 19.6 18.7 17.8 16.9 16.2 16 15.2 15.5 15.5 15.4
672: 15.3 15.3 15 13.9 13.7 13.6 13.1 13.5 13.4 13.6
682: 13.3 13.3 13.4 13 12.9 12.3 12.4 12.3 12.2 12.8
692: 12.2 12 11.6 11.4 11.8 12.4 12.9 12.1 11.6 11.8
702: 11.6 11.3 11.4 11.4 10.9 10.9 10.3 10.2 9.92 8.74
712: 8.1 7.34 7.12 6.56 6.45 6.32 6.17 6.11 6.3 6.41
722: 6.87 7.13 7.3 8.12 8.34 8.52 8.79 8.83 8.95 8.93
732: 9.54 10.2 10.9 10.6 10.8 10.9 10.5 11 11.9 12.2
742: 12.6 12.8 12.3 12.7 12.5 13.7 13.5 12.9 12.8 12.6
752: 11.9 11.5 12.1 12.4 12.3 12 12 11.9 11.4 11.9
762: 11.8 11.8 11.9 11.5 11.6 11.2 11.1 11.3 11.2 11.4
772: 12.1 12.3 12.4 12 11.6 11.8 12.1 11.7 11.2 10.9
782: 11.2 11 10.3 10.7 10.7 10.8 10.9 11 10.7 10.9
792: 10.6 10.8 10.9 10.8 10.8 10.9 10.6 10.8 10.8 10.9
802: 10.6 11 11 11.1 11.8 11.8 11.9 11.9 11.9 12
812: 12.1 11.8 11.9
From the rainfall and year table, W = 0.35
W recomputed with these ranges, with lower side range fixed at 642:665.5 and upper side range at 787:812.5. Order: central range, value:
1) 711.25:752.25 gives 0.493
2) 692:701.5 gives 0.424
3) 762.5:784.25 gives 0.113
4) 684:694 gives 0.410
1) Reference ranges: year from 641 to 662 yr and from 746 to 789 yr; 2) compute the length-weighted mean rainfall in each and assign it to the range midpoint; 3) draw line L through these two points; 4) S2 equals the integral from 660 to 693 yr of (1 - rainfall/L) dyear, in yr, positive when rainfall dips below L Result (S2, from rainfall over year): 7.5 yr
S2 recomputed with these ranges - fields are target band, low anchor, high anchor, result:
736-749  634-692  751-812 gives 1.0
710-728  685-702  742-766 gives 7.3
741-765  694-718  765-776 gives -2.3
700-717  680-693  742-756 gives 4.2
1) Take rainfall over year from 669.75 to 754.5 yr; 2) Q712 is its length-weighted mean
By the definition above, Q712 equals 11.1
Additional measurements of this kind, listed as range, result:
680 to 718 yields 11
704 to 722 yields 8.24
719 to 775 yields 10.9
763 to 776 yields 11.7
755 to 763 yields 11.9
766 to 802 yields 11.2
